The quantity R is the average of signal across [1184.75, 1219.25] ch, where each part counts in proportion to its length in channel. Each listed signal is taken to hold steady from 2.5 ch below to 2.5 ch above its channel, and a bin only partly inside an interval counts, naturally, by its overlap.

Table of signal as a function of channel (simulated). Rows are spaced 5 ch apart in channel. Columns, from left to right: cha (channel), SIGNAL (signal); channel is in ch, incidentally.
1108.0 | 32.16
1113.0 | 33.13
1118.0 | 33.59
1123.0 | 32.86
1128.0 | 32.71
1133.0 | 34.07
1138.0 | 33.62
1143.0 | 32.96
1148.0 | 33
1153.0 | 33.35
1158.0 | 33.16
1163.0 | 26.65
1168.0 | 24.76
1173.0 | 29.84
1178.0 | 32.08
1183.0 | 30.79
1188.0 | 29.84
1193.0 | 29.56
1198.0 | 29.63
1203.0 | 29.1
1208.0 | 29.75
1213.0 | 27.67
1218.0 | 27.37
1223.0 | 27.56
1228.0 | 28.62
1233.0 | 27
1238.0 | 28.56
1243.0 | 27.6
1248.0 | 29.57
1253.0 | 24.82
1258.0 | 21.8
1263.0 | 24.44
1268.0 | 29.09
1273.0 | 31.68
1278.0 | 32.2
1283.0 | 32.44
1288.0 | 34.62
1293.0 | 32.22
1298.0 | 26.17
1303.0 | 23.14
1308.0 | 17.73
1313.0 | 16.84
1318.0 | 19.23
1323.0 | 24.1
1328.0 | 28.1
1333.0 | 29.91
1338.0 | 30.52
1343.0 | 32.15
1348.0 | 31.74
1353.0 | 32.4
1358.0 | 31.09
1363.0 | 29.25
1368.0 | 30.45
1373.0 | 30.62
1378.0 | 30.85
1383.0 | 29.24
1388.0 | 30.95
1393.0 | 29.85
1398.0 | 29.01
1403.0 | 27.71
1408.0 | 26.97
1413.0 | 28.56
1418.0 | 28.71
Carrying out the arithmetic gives 29.1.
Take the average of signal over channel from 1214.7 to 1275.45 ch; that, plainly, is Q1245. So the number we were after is 27.3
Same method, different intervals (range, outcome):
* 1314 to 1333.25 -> 24.1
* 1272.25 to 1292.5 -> 32.8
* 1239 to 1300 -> 28.9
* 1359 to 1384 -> 30.2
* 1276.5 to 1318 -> 26.3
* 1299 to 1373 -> 27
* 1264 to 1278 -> 30.1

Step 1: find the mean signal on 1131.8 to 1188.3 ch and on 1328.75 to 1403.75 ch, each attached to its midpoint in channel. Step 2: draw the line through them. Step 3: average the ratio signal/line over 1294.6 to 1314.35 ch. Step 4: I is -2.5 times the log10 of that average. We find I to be 0.37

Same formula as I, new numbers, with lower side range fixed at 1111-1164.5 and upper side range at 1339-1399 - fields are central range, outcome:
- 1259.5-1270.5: 0.199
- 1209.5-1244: 0.150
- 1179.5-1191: 0.065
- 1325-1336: 0.079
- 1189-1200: 0.092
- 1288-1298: 0.002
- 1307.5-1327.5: 0.453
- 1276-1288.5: -0.048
